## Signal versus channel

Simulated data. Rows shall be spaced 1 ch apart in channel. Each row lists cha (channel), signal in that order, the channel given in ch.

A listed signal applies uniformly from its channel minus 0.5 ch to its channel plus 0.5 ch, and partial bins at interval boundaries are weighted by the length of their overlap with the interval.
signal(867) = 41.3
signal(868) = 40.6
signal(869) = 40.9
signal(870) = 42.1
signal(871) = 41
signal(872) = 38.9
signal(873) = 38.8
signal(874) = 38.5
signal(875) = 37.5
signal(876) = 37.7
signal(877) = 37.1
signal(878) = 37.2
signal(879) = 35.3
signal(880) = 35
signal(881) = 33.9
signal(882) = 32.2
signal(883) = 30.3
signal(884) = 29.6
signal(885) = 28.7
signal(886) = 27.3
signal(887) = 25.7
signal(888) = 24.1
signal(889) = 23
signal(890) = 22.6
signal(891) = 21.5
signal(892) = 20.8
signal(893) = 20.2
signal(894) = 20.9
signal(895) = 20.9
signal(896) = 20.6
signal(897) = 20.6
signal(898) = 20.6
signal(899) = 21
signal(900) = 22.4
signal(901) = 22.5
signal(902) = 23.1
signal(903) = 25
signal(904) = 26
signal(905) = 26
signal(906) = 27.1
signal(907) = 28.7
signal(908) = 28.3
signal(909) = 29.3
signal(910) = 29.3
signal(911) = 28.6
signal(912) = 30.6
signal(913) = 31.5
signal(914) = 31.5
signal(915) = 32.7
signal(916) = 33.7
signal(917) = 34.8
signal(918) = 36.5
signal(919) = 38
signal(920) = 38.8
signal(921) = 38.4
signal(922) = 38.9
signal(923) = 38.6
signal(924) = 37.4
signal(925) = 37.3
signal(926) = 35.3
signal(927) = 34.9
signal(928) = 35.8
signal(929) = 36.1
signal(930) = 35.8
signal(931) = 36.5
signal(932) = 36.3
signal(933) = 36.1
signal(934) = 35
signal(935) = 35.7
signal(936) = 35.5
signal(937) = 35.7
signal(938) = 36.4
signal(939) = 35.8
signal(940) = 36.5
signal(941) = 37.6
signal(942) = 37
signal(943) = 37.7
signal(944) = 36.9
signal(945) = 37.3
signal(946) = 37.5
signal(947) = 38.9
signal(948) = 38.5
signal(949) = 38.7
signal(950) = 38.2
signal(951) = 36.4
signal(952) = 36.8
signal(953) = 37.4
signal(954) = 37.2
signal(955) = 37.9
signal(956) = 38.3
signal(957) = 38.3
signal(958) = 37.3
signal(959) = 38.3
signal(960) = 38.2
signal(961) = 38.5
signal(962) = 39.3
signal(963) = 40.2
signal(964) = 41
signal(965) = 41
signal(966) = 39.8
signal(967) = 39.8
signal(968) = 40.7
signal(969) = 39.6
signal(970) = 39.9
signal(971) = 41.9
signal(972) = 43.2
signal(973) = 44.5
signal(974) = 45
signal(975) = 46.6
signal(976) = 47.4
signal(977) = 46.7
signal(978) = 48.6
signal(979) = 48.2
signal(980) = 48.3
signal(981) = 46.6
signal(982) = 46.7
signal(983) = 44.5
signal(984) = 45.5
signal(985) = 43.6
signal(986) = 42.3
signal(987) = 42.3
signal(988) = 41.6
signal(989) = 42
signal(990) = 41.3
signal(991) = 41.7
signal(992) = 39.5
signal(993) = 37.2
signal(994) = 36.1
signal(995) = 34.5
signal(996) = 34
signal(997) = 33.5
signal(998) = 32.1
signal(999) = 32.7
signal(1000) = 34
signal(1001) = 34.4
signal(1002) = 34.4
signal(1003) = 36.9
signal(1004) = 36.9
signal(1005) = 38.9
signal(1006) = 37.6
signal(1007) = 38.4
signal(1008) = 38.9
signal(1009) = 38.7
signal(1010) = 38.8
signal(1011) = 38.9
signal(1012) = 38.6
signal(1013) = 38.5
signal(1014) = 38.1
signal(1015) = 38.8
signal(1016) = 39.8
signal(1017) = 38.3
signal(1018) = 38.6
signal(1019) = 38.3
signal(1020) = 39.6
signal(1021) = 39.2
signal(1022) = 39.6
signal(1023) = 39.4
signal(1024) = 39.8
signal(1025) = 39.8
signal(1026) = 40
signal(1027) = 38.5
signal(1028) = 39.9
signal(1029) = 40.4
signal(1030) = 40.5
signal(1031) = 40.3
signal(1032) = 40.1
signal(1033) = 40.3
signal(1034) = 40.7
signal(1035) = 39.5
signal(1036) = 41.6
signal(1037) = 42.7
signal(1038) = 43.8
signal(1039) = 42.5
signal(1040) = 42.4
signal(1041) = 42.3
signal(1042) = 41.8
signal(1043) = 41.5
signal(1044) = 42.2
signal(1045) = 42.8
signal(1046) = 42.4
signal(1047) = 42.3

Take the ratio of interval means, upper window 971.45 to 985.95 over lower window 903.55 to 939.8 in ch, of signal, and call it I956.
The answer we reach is 1.35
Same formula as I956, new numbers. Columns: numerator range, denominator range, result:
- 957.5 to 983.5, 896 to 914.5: 1.64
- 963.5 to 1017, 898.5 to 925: 1.31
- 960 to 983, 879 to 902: 1.73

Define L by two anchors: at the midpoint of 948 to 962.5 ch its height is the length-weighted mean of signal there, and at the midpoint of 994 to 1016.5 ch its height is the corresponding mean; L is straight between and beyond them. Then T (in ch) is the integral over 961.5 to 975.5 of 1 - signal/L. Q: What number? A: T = -1.5 ch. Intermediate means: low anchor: 37.9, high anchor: 36.7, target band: 41.6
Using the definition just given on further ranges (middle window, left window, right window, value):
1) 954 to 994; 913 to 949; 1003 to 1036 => -4.5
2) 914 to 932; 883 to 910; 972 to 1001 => -4.2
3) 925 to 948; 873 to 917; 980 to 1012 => -2.7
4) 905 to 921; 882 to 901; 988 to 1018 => -3.4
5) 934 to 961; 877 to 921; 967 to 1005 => -1.6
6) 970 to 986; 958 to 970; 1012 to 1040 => -2.4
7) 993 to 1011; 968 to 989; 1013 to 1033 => 2.5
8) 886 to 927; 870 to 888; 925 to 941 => 7.9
